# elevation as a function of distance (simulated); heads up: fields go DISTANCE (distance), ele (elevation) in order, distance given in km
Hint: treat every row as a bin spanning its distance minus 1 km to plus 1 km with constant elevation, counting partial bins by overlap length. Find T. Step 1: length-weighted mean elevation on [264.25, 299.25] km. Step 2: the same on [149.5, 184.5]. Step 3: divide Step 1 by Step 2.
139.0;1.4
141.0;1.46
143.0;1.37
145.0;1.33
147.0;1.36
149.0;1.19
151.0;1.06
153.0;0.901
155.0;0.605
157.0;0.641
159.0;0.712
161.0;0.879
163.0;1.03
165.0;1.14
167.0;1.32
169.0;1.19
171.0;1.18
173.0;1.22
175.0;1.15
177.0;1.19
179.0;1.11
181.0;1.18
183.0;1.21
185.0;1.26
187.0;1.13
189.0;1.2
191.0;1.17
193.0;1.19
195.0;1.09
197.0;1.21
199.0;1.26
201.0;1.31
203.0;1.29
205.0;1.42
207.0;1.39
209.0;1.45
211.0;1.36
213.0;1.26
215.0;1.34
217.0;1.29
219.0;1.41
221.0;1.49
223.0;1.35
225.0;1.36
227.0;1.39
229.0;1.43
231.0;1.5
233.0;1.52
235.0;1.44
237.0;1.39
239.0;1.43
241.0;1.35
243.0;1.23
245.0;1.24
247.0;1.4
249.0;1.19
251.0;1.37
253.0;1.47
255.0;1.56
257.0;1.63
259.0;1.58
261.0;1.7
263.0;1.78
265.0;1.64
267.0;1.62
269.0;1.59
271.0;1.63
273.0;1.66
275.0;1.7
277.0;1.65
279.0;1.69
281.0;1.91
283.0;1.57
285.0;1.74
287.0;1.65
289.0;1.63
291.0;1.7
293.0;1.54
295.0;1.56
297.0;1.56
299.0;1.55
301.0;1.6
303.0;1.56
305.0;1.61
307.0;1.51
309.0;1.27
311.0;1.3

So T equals 1.57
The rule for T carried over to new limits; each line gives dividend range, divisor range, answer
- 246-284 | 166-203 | 1.33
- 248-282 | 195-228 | 1.20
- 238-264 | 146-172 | 1.43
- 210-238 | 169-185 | 1.18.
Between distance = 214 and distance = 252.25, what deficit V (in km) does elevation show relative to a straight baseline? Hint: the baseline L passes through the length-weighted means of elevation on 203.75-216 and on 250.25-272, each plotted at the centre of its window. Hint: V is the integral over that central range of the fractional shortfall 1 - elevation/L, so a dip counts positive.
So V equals 2.5 km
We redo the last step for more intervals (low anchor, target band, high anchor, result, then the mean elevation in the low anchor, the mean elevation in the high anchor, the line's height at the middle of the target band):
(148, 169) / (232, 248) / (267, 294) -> 0.6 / 0.959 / 1.66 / 1.43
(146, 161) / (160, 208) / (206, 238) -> -2.8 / 0.921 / 1.4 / 1.13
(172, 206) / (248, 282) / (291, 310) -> -4.1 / 1.21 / 1.54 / 1.43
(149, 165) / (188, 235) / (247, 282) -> -3.5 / 0.874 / 1.6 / 1.24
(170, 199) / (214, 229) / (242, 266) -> -0.4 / 1.18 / 1.48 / 1.34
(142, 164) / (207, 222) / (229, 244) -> -0.8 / 1.01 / 1.41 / 1.3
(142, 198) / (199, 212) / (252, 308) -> -0.8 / 1.11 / 1.63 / 1.28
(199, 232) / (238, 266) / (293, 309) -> -0.4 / 1.37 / 1.54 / 1.45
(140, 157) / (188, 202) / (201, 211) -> 1.3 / 1.13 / 1.38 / 1.33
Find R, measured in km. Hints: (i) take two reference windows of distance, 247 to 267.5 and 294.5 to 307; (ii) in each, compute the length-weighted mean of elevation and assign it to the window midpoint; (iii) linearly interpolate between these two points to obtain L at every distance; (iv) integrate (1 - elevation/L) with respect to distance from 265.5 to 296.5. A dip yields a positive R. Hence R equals -1.92 km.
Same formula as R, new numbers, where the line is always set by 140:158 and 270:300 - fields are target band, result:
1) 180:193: 0.6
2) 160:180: 0.8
